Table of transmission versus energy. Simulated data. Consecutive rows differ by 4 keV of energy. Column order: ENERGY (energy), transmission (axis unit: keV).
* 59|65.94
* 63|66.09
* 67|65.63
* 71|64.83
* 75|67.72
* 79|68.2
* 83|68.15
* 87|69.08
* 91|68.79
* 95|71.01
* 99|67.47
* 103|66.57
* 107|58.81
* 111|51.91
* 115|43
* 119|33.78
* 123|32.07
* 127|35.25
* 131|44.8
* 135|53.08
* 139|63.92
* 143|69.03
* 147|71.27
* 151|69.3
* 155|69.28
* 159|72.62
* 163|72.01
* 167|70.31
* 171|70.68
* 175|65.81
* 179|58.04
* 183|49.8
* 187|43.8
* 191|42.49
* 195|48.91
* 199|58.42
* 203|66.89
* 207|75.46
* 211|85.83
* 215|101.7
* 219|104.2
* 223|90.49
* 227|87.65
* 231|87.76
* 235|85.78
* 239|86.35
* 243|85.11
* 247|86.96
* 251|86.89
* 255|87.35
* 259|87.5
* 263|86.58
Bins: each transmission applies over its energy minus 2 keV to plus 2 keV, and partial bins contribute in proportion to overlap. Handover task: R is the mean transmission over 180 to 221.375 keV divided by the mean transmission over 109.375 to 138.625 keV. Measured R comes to 1.57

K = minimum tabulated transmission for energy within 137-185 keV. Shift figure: 49.8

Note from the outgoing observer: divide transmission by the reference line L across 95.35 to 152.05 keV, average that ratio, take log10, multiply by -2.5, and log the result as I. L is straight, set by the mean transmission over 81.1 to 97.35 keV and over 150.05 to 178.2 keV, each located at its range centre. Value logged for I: 0.261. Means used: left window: 69.2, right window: 69.5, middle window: 54.5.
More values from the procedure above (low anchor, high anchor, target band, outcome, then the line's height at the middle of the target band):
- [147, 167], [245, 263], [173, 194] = 0.40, 75.3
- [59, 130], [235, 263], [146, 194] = 0.15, 72.4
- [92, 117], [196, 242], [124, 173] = 0.11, 69.3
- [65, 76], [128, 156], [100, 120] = 0.21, 63.6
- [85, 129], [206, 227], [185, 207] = 0.49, 84.9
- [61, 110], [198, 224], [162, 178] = 0.14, 78.3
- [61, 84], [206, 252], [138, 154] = 0.13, 77.2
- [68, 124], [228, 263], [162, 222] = 0.14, 77.2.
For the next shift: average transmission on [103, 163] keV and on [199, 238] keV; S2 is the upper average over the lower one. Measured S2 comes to 1.5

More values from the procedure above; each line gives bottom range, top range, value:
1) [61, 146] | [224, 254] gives 1.48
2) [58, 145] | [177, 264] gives 1.31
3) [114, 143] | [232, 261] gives 1.90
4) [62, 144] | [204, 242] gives 1.52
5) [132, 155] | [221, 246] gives 1.35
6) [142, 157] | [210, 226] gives 1.37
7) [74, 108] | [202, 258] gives 1.29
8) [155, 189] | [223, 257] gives 1.37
